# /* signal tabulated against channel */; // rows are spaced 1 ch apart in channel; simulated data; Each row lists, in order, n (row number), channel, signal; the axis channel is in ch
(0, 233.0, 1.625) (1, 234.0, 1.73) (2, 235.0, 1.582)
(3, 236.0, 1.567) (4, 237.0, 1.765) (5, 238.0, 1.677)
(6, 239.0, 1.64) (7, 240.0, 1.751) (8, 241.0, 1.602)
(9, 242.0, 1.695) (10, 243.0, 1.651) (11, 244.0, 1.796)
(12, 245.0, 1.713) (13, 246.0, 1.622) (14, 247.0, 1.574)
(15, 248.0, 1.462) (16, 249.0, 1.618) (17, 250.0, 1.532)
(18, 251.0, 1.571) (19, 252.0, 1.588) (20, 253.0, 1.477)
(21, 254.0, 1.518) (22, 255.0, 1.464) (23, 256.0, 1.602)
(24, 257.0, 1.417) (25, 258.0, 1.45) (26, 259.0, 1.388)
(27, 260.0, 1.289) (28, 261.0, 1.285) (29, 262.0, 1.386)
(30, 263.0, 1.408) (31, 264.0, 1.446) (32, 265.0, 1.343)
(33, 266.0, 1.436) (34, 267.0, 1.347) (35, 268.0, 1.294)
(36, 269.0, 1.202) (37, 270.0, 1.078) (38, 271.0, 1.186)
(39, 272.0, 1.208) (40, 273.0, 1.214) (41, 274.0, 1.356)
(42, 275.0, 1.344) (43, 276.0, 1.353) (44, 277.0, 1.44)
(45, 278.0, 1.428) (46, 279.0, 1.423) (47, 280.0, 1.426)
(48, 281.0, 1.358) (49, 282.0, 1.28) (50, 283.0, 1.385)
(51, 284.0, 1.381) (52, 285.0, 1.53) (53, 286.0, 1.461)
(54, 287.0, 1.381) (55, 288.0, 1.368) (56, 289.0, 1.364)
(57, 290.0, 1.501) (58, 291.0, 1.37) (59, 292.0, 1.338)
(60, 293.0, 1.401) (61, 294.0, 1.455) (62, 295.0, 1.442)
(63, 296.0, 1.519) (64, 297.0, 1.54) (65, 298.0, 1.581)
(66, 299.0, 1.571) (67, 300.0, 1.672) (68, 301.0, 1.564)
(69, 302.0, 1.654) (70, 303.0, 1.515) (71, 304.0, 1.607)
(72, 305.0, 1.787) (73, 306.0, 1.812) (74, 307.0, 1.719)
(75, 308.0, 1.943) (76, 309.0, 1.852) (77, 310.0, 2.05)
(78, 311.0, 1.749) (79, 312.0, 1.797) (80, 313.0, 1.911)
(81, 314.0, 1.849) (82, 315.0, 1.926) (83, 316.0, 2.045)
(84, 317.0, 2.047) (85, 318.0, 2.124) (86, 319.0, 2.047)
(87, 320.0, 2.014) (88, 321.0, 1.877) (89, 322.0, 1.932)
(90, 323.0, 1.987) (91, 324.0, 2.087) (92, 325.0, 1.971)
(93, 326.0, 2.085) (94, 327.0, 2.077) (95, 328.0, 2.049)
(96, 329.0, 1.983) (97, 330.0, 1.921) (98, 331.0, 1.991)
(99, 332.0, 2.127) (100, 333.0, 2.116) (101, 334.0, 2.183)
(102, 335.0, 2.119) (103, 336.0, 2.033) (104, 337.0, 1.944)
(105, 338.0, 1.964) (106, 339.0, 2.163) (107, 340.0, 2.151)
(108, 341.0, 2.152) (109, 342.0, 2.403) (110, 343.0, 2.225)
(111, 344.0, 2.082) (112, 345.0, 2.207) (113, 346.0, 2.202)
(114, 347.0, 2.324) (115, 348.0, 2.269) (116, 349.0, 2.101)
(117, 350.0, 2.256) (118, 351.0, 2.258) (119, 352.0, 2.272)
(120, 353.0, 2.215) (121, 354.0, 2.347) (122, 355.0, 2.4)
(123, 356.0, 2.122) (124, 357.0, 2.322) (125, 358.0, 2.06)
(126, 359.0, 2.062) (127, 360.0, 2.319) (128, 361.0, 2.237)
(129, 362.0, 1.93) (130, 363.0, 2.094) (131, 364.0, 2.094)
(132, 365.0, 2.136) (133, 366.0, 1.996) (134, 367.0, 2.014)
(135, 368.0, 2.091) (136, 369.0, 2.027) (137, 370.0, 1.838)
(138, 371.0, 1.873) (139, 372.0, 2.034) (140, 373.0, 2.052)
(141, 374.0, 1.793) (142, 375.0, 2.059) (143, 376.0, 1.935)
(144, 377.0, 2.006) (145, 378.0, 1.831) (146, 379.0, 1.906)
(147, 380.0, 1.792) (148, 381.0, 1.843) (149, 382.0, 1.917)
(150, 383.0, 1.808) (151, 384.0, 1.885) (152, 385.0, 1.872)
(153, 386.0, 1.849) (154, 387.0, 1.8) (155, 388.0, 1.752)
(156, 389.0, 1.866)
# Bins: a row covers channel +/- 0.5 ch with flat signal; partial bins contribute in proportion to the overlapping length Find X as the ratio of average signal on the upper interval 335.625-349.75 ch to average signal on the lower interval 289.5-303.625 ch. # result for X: 1.43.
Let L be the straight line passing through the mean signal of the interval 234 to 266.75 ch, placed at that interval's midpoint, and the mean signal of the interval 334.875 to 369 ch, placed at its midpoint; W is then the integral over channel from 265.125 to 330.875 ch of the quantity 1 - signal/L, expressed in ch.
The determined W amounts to 7.8 ch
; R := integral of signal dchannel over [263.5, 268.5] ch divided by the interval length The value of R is 1.37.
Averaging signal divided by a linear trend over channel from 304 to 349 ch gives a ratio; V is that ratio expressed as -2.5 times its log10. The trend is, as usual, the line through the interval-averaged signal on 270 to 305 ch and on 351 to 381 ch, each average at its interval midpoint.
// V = -0.16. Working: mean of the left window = 1.43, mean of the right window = 2.06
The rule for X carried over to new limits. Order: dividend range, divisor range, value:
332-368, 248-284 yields 1.56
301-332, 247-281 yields 1.37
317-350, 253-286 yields 1.53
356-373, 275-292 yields 1.48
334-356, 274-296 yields 1.56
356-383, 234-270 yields 1.33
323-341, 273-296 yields 1.47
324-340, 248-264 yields 1.40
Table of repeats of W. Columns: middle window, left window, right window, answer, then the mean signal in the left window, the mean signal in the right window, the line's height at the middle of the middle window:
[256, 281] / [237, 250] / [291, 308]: 4.2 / 1.65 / 1.58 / 1.62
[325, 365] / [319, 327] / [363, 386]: -3.4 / 2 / 1.95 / 1.98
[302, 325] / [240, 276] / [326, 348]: 0.4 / 1.45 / 2.12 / 1.92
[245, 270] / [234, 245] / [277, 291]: 2.0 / 1.68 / 1.41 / 1.57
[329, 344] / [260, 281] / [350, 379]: -1.9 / 1.33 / 2.09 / 1.86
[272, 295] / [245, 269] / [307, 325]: 4.0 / 1.46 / 1.95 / 1.68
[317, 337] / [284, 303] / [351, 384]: -3.4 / 1.48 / 2.05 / 1.74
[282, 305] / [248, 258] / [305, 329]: 4.0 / 1.52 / 1.95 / 1.79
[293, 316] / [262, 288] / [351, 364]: -0.7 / 1.35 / 2.2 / 1.65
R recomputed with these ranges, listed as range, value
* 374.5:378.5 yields 1.96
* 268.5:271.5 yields 1.16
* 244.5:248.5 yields 1.59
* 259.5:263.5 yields 1.34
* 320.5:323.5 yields 1.93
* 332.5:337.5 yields 2.08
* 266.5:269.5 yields 1.28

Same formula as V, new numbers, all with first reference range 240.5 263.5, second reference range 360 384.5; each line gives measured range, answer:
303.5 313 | -0.050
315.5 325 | -0.135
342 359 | -0.178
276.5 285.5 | 0.164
